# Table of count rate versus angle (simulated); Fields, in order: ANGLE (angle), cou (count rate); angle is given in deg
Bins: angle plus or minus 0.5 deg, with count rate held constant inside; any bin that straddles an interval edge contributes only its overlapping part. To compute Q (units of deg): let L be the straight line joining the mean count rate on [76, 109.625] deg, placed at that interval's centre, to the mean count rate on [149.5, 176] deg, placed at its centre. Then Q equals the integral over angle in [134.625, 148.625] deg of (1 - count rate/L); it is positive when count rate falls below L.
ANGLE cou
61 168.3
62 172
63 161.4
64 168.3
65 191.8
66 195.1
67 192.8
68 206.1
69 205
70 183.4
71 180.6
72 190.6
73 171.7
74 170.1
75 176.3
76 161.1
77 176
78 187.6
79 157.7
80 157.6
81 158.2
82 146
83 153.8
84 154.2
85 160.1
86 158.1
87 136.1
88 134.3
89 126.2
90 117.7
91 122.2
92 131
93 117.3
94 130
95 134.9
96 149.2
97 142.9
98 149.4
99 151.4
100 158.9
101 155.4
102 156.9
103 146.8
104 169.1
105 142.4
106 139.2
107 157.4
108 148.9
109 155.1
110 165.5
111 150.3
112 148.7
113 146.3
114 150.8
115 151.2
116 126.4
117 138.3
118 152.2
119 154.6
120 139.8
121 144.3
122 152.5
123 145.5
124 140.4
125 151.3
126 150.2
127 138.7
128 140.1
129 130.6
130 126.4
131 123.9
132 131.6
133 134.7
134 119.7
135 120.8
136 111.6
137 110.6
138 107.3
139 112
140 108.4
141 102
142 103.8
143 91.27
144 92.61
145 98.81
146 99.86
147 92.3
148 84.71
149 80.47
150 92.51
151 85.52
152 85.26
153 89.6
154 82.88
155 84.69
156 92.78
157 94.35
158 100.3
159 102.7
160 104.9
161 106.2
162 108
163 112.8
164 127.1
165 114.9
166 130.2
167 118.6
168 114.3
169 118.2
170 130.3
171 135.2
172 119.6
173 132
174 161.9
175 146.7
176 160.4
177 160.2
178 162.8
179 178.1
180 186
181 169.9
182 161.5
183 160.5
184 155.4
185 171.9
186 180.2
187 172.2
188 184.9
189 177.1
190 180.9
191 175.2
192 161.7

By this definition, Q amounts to 2.4 deg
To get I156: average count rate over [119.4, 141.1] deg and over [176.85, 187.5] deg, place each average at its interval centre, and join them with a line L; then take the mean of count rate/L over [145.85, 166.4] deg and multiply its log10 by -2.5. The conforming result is 0.456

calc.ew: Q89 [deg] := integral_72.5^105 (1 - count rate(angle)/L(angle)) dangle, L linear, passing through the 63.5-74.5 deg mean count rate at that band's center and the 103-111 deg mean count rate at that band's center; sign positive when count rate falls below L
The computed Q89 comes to 3.63 deg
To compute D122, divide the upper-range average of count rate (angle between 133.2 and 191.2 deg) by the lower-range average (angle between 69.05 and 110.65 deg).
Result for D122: 0.81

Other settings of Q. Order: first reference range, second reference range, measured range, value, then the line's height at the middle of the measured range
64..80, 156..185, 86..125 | 4.9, 166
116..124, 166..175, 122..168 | 8.9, 138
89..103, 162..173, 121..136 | -0.5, 132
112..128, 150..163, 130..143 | 0.8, 123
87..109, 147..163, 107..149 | -4.1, 117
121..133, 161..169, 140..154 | 3.9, 128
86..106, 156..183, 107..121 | -1.0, 139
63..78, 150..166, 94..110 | 0.3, 153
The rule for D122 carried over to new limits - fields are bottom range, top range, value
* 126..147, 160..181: 1.18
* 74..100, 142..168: 0.67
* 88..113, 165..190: 1.06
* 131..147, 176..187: 1.54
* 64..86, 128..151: 0.62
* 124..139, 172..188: 1.27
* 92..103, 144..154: 0.62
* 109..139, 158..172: 0.85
